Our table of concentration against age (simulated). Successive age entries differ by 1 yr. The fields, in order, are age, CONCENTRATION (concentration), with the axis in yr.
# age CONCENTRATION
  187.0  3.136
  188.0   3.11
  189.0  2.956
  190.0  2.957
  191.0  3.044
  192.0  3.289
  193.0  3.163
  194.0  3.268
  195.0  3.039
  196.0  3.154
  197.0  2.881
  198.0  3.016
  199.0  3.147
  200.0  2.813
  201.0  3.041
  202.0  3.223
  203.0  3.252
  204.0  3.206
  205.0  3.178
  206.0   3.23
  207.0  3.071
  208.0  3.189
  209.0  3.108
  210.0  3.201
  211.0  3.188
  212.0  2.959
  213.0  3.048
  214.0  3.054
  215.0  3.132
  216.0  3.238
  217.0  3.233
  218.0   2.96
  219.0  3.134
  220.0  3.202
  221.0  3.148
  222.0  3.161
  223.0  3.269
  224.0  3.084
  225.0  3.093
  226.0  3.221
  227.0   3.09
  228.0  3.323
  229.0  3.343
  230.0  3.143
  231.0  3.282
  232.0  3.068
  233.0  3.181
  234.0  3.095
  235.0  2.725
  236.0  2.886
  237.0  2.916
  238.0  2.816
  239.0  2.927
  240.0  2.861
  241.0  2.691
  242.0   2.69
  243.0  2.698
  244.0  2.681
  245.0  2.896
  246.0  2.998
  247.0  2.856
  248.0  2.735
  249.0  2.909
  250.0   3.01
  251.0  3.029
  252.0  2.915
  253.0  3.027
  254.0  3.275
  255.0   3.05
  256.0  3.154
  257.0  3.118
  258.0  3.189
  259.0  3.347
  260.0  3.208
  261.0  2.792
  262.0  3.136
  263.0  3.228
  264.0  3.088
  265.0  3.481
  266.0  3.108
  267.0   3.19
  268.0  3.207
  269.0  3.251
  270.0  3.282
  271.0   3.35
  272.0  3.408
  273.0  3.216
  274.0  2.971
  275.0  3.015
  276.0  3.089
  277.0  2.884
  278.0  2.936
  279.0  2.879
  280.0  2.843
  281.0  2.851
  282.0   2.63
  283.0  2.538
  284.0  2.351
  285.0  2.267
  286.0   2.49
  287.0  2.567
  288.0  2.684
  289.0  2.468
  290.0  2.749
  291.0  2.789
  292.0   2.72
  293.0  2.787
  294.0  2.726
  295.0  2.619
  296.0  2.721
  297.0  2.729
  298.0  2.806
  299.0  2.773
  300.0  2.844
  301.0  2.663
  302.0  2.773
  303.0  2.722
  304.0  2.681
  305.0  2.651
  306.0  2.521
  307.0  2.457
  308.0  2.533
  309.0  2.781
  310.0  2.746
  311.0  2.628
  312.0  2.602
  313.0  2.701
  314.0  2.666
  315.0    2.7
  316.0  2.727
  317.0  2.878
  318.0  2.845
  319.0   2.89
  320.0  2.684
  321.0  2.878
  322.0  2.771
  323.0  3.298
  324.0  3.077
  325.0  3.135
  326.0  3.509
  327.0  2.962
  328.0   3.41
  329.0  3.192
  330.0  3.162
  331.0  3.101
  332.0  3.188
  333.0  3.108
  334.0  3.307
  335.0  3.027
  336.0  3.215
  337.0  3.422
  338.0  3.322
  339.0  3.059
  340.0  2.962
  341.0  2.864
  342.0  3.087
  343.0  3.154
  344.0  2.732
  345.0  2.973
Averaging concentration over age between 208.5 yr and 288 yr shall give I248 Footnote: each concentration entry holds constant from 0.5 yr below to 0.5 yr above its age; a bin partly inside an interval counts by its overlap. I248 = 3.02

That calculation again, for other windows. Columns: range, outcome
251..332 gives 2.9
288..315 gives 2.69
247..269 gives 3.1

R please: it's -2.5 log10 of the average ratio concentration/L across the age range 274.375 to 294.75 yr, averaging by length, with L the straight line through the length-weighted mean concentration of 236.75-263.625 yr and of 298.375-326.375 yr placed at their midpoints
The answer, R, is 0.06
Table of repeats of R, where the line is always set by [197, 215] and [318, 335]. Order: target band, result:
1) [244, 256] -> 0.05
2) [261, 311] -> 0.10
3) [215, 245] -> 0.02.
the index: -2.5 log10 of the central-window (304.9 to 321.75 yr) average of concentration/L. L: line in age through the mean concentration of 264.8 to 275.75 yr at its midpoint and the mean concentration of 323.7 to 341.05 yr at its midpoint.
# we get 0.18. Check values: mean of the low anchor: 3.22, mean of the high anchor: 3.18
